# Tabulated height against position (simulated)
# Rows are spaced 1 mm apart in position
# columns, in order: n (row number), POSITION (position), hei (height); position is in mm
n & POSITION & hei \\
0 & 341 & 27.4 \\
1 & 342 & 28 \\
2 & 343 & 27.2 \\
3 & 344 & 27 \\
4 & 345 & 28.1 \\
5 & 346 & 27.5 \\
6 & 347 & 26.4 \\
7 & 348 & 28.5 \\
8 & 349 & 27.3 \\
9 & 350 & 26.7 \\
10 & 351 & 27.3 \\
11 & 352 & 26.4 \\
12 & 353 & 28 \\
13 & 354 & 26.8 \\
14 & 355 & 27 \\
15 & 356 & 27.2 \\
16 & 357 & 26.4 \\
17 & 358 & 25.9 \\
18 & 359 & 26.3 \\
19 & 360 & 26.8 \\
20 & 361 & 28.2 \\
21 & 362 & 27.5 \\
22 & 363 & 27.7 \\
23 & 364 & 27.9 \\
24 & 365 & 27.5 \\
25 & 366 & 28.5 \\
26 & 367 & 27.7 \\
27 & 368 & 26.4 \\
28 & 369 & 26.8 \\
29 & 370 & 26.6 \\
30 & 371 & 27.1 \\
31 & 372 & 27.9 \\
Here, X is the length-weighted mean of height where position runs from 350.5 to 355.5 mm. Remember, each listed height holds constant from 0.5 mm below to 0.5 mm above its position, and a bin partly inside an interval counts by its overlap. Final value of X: 27.1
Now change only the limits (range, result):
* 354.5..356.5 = 27.1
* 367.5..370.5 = 26.6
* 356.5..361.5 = 26.7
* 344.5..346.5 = 27.8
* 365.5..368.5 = 27.5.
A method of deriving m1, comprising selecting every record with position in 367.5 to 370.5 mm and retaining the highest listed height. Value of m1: 26.8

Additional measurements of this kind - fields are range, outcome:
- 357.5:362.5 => 28.2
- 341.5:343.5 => 28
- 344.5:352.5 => 28.5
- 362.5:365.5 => 27.9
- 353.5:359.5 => 27.2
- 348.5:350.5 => 27.3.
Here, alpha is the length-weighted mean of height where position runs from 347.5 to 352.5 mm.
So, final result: 27.2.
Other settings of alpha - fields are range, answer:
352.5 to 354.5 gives 27.4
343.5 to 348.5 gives 27.5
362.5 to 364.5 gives 27.8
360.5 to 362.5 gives 27.9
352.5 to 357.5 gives 27.1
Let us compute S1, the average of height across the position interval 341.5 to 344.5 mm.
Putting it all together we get 27.4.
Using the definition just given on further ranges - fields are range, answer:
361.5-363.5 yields 27.6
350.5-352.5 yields 26.9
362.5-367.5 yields 27.9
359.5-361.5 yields 27.5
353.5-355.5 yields 26.9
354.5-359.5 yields 26.6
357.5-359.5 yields 26.1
